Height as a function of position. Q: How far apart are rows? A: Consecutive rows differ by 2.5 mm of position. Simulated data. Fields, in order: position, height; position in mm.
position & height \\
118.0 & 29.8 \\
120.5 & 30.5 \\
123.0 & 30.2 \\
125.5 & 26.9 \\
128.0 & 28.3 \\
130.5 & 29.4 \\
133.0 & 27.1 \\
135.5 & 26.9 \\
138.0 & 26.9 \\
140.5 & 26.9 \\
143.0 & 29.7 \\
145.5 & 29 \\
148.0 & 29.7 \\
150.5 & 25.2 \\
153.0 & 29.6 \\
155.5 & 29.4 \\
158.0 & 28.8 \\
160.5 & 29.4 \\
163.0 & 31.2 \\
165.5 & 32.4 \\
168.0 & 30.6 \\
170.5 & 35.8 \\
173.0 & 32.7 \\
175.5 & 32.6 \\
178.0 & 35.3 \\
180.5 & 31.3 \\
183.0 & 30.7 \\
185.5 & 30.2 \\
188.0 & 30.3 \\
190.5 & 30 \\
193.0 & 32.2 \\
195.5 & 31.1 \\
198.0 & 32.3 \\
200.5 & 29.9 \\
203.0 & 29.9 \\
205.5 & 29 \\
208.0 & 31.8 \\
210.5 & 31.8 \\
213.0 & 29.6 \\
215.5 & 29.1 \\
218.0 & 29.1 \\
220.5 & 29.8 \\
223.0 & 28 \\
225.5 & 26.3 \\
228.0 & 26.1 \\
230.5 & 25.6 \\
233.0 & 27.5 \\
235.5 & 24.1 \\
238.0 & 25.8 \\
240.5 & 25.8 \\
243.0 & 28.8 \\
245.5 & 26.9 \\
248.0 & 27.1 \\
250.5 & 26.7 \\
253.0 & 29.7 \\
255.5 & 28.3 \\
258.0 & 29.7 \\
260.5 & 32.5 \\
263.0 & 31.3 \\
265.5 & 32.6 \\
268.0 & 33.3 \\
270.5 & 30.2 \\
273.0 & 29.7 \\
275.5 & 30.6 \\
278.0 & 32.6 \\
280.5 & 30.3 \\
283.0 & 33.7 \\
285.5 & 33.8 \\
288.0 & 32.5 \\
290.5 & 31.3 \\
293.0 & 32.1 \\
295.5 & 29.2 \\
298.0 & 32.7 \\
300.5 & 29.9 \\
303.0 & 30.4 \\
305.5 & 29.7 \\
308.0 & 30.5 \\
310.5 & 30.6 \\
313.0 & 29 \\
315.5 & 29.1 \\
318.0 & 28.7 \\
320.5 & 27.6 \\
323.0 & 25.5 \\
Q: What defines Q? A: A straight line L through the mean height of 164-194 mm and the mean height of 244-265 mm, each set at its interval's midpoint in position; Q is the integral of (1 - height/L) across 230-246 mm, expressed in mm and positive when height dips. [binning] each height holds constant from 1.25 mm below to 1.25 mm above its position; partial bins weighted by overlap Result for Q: 1.8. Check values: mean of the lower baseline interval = 32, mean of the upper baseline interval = 29.1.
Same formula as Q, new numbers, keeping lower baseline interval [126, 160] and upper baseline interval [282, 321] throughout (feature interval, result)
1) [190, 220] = -1.3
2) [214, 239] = 2.0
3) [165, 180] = -2.3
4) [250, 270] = -0.4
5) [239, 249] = 0.9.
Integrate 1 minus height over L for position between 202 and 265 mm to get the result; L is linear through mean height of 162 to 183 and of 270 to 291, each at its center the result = 7.16 mm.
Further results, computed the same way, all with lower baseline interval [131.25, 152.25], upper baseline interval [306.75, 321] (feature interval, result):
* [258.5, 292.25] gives -3.3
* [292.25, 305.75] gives -0.7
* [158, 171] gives -1.6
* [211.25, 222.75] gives -0.4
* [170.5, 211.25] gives -4.7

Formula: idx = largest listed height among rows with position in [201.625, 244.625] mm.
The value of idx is 31.8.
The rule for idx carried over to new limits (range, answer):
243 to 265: 32.5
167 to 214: 35.8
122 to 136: 30.2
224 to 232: 26.3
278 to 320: 33.8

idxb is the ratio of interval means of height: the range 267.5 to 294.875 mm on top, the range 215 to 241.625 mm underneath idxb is 1.18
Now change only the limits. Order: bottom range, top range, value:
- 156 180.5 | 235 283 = 0.92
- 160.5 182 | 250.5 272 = 0.94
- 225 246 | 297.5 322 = 1.13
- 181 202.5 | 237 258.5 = 0.90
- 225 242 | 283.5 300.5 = 1.23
